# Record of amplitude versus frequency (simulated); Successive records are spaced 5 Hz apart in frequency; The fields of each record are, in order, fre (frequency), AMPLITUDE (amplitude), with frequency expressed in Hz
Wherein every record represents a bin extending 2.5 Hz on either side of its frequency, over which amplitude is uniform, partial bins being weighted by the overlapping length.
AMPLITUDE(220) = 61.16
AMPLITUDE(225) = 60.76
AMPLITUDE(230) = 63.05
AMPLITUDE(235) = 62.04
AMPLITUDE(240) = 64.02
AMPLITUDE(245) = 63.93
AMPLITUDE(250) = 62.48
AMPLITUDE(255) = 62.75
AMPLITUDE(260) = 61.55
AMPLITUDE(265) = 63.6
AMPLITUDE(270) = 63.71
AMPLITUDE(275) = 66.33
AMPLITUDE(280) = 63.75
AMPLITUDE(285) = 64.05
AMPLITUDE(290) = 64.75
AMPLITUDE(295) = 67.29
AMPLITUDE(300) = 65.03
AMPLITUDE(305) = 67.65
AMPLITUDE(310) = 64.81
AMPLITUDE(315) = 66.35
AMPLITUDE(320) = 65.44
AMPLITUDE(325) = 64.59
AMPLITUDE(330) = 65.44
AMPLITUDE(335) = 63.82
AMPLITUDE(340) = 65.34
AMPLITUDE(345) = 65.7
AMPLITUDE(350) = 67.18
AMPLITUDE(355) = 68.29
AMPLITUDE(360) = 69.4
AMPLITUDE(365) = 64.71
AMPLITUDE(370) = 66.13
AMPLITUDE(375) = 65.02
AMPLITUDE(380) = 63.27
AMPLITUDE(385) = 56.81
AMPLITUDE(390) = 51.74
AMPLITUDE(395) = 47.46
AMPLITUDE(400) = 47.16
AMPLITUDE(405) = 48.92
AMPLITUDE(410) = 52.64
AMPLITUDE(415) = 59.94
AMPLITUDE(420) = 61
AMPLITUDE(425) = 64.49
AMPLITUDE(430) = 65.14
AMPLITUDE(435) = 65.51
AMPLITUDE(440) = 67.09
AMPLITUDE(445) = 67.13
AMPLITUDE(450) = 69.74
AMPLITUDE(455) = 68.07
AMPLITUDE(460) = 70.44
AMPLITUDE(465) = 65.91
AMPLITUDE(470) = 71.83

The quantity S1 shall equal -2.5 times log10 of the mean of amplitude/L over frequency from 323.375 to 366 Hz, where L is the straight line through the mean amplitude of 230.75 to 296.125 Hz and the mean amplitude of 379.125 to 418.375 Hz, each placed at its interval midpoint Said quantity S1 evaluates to -0.15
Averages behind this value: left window 63.8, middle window 66.1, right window 53.3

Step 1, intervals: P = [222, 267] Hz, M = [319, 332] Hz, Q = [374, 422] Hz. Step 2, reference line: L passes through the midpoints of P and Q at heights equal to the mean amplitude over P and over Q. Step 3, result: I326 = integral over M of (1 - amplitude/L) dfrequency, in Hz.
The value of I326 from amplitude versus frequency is -1.4 Hz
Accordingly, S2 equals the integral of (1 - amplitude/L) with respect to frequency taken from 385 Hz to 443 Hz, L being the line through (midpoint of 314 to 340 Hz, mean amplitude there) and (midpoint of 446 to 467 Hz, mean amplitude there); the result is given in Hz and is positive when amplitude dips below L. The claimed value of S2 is 8.6 Hz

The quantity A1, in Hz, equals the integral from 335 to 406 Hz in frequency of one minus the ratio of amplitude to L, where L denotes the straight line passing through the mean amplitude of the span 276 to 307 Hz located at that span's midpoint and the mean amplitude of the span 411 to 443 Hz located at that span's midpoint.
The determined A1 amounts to 3.8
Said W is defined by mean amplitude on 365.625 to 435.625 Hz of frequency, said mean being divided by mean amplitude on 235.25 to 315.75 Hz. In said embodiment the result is 0.90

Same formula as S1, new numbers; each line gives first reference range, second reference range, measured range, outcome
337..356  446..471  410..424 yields 0.14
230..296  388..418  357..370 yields -0.21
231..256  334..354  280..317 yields -0.02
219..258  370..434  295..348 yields -0.10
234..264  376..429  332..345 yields -0.11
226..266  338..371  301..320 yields -0.02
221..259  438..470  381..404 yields 0.28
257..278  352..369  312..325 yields 0.00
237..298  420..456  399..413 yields 0.29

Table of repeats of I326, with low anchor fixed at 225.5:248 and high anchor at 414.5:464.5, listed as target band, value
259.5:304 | -0.7 Hz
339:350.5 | -0.2 Hz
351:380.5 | -0.6 Hz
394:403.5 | 2.6 Hz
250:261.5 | 0.2 Hz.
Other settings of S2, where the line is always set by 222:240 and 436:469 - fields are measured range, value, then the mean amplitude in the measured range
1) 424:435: 0.41 Hz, 65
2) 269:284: -0.28 Hz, 64.6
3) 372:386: 0.80 Hz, 62.4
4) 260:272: -0.01 Hz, 63.2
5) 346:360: -0.50 Hz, 67.8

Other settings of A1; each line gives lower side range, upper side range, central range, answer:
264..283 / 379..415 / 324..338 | -1.4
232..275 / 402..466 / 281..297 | -0.5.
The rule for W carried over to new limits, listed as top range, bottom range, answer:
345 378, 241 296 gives 1.04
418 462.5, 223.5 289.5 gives 1.05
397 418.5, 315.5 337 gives 0.81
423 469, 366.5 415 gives 1.20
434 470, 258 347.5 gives 1.05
